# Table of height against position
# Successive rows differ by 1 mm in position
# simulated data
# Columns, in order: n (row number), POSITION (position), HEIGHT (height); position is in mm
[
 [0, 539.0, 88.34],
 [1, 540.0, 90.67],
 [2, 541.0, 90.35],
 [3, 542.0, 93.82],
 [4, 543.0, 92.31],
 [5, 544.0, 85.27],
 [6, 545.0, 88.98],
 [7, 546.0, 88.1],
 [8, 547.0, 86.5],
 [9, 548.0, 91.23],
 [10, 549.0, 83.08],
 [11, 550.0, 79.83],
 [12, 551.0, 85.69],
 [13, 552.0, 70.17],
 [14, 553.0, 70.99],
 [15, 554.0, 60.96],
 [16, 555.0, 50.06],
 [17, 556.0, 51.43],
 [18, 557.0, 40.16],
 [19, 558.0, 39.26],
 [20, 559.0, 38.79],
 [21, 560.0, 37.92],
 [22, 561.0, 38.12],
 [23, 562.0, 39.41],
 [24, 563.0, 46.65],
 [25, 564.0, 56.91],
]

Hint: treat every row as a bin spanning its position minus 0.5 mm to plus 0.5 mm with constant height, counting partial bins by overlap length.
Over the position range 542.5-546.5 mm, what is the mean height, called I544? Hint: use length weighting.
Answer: 88.7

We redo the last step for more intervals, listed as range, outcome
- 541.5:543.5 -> 93.1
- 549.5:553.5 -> 76.7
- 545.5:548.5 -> 88.6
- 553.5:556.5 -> 54.2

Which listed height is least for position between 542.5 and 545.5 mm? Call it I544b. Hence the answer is 85.27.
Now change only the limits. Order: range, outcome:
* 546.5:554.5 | 60.96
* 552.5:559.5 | 38.79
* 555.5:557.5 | 40.16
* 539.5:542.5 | 90.35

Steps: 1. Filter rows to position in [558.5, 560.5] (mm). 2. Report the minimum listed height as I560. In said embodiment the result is 37.92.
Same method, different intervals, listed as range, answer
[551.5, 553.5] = 70.17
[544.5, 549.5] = 83.08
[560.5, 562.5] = 38.12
